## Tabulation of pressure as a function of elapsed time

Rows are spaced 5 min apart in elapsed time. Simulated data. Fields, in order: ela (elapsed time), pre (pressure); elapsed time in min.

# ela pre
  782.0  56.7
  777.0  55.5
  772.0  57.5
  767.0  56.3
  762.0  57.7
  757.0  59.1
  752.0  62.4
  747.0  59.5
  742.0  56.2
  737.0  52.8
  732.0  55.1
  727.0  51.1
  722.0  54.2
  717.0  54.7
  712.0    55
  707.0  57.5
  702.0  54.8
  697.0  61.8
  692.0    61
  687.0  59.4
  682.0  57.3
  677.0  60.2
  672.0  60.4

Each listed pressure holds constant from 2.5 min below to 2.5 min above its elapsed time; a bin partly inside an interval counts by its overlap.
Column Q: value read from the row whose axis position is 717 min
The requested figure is 54.7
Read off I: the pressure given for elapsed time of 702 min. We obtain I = 54.8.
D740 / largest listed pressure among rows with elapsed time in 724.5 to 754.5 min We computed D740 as 62.4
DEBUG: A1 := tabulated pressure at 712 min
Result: 55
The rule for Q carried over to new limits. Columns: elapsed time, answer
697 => 61.8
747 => 59.5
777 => 55.5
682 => 57.3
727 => 51.1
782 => 56.7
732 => 55.1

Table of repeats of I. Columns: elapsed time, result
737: 52.8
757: 59.1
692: 61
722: 54.2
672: 60.4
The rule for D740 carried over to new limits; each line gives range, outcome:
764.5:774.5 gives 57.5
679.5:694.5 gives 61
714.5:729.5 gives 54.7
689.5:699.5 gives 61.8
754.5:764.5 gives 59.1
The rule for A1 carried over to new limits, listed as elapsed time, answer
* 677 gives 60.2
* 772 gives 57.5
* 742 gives 56.2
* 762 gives 57.7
